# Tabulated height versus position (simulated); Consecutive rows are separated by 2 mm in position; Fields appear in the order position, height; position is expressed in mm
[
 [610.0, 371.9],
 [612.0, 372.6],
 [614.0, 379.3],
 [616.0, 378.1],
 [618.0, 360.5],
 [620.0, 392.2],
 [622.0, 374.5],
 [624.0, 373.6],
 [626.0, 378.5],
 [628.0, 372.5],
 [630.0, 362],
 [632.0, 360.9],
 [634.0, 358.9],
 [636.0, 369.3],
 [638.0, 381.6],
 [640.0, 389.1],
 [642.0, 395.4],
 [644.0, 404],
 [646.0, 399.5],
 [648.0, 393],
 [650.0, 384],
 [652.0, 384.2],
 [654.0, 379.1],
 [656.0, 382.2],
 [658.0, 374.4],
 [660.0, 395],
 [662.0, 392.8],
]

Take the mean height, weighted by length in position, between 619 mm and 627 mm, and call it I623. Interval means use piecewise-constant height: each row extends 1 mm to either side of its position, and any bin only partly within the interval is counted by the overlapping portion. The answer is 380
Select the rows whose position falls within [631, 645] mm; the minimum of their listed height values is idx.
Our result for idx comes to 358.9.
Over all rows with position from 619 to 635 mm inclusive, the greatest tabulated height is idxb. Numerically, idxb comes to 392.2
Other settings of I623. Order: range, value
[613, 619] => 373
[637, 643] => 389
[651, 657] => 382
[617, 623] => 376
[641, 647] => 400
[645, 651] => 392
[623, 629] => 375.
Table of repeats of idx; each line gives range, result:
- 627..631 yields 362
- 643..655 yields 379.1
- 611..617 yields 372.6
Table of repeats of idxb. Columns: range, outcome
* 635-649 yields 404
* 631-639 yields 381.6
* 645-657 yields 399.5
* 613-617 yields 379.3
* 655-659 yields 382.2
